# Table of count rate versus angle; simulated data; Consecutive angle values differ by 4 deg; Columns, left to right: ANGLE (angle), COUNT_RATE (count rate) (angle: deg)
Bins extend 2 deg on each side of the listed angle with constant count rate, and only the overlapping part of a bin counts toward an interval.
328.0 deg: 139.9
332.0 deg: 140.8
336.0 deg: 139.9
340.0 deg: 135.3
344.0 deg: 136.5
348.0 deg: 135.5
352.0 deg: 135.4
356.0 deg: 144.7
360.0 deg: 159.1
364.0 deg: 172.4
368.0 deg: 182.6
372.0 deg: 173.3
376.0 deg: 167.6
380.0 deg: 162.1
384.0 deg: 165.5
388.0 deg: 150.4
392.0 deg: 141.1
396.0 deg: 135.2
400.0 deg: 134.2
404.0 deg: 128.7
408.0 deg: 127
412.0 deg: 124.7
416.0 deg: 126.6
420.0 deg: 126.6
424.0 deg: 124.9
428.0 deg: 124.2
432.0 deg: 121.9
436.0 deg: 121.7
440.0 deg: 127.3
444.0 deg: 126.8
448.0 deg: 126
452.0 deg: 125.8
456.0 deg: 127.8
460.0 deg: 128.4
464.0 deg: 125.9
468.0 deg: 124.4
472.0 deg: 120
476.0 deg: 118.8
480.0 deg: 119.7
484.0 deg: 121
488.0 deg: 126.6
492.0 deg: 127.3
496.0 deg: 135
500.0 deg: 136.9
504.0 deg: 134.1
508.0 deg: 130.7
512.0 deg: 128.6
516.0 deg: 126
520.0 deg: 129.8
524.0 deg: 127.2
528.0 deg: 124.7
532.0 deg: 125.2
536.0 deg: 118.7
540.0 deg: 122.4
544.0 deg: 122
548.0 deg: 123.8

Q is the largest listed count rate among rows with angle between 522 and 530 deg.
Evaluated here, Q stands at 127.2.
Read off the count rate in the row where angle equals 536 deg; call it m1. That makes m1 118.7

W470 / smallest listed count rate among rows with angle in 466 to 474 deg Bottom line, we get 120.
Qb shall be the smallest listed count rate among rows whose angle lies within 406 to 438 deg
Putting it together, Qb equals 121.7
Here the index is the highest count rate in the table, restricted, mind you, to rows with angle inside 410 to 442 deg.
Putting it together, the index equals 127.3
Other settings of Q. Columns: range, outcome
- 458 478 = 128.4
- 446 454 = 126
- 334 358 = 144.7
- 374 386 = 167.6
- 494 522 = 136.9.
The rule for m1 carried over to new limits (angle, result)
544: 122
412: 124.7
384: 165.5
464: 125.9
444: 126.8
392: 141.1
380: 162.1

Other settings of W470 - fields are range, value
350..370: 135.4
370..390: 150.4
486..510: 126.6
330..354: 135.3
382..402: 134.2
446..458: 125.8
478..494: 119.7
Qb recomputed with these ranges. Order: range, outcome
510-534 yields 124.7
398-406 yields 128.7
